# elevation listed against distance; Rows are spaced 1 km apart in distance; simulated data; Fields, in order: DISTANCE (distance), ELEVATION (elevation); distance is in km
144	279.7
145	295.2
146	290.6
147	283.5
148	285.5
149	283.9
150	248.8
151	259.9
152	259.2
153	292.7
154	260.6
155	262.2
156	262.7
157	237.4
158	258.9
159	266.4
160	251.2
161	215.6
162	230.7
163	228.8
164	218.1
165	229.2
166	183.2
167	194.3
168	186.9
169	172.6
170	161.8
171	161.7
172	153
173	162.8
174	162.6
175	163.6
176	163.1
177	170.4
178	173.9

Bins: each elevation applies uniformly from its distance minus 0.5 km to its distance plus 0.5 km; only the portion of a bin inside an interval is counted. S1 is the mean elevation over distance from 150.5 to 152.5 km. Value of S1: 260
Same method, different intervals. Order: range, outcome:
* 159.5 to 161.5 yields 233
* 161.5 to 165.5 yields 227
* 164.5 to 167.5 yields 202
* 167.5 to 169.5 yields 180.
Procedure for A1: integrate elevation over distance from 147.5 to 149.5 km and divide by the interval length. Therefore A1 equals 285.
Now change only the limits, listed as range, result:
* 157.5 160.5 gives 259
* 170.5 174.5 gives 160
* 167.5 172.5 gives 167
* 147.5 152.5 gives 267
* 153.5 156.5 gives 262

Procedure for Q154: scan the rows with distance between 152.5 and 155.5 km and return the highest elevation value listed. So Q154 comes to 292.7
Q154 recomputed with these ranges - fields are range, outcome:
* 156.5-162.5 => 266.4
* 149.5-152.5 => 259.9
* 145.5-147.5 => 290.6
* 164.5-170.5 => 229.2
